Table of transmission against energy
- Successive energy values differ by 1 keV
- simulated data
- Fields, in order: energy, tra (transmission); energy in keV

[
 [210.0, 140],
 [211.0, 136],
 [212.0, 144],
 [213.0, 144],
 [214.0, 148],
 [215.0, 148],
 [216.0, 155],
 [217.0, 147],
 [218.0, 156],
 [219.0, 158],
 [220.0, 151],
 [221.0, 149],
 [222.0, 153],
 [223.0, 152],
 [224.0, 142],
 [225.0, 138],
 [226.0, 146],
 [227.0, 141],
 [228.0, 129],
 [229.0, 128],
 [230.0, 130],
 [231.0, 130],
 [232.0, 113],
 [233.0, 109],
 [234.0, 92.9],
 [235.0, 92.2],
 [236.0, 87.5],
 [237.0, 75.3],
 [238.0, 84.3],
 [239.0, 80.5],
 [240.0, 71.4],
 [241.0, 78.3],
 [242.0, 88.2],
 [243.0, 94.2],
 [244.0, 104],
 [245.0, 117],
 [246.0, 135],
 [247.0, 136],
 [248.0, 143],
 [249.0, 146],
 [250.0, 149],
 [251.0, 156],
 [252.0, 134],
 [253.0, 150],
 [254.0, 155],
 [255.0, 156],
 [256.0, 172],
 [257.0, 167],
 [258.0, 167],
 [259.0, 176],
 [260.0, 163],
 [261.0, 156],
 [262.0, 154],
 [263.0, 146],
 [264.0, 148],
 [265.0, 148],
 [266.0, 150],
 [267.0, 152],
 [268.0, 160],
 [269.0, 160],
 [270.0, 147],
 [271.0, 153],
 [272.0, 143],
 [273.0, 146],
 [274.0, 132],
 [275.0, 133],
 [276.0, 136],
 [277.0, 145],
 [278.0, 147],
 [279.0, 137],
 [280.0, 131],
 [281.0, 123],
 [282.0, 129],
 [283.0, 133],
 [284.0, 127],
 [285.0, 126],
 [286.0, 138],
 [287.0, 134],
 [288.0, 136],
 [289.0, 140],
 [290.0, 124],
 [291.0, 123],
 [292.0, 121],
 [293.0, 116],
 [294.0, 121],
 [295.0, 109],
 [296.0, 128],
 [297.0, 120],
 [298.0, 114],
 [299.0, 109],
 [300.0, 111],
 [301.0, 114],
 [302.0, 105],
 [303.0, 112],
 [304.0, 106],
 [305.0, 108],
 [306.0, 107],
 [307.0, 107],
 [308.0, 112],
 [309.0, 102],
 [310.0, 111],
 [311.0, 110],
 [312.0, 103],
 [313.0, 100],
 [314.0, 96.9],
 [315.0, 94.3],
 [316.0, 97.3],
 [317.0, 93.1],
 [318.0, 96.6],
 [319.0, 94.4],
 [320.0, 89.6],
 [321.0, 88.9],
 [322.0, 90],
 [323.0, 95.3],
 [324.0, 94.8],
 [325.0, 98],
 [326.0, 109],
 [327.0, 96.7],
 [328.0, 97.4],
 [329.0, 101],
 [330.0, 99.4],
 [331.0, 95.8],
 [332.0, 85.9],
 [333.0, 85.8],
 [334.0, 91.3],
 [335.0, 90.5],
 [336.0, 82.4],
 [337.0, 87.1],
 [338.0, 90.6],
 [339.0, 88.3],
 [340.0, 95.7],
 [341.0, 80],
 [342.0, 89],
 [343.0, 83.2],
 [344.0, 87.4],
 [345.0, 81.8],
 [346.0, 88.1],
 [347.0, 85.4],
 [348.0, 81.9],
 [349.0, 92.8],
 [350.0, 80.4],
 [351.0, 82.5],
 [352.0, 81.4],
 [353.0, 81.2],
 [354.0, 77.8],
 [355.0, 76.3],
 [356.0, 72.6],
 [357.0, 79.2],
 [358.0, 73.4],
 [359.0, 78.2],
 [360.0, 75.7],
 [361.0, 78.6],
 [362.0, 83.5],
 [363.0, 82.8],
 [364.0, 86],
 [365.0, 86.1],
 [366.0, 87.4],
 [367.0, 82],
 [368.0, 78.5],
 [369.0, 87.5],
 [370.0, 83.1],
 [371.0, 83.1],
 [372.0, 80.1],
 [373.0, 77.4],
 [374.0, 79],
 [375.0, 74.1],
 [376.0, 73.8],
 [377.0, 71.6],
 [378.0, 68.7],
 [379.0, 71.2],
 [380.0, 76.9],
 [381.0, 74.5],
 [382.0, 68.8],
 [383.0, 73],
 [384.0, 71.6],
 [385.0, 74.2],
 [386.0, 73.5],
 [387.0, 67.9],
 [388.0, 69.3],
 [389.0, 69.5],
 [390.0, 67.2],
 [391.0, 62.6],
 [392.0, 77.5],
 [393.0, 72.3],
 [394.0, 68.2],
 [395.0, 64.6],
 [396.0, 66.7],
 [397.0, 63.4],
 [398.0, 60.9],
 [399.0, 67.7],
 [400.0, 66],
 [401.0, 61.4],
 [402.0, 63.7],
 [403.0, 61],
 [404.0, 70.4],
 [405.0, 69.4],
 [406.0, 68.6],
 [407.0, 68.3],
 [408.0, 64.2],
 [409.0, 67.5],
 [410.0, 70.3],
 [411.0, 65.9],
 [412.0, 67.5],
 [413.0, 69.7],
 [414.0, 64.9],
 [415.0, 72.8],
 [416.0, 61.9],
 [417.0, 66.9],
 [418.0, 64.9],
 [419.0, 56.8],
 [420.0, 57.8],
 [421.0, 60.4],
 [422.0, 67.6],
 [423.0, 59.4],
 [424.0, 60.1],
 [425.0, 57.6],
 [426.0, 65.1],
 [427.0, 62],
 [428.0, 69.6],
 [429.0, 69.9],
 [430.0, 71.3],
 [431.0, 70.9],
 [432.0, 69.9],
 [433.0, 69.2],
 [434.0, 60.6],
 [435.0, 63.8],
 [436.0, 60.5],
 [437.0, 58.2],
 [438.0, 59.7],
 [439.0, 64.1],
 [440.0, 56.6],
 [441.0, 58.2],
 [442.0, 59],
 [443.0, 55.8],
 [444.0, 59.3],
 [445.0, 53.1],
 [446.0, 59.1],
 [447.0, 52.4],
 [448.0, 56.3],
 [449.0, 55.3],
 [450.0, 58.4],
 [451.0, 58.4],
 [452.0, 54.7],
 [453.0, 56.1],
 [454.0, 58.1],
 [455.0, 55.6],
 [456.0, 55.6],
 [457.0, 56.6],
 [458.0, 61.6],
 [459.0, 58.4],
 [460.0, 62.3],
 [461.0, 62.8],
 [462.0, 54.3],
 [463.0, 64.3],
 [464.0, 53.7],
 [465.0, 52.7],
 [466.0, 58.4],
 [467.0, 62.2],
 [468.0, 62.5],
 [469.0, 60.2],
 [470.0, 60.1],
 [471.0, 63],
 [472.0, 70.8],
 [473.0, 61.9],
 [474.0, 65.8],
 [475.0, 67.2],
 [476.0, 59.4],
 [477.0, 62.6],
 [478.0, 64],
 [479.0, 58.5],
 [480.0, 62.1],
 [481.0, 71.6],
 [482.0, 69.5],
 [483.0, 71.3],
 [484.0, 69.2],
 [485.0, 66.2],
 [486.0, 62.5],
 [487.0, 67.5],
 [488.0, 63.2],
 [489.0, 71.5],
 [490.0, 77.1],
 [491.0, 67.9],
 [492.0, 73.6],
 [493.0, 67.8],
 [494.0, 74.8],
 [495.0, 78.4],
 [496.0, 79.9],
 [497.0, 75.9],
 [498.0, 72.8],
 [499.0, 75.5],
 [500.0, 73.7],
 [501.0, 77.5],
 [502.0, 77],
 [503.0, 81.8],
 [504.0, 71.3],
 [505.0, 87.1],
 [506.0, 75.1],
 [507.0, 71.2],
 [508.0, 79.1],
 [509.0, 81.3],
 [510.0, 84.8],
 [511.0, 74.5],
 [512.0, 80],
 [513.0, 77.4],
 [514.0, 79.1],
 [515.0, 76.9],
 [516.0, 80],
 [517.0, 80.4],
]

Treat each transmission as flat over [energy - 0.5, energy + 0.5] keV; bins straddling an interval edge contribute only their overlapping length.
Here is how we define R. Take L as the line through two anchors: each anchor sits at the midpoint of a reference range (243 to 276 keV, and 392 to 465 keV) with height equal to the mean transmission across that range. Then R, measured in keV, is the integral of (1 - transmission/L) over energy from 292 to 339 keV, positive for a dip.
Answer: 7.1 keV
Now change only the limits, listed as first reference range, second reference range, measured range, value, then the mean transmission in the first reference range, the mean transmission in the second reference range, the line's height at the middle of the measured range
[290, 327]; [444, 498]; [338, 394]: 7.5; 106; 63.2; 90.8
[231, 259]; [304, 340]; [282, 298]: -2.8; 122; 97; 107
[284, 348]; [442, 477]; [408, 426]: 2.0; 103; 59.1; 72.1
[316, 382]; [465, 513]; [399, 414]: 2.3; 85.1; 70.3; 79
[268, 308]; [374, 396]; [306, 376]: 5.3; 127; 71.1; 96.5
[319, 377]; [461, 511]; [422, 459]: 7.0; 85.7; 69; 74.5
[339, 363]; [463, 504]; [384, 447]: 8.6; 82.2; 67.8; 75.2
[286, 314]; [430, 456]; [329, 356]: 3.4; 115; 59.5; 98.5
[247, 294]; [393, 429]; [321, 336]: 2.3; 144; 65.1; 111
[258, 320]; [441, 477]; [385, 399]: 2.9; 126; 59.1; 85.6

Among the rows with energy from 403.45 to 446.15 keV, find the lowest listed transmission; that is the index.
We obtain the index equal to 53.1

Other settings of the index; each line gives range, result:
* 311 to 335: 85.8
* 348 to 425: 56.8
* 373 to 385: 68.7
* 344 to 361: 72.6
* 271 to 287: 123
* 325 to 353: 80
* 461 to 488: 52.7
